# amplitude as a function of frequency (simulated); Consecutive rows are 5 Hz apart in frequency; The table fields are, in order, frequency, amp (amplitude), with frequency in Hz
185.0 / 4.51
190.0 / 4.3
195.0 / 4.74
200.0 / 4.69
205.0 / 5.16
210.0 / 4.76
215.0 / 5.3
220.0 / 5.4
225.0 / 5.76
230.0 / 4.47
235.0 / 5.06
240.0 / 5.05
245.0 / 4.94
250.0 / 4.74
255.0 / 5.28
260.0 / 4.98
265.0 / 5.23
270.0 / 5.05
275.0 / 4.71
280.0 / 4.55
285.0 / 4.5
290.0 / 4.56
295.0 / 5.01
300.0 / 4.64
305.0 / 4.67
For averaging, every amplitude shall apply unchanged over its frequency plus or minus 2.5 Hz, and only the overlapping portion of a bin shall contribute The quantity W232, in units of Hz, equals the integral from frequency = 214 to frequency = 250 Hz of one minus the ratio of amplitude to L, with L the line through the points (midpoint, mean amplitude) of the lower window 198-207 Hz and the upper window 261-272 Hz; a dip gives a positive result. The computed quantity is -0.7 Hz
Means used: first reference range 4.93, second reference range 5.12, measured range 5.11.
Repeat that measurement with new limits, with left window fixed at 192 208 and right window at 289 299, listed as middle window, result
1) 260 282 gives -0.4 Hz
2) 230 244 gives -0.3 Hz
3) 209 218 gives -0.5 Hz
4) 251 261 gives -0.6 Hz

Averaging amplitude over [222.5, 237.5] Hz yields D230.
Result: 5.1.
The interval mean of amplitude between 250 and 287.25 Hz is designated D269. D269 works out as 4.89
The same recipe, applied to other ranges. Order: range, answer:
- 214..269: 5.1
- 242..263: 4.99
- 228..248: 4.89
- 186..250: 4.95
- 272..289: 4.6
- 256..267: 5.12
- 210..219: 5.17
